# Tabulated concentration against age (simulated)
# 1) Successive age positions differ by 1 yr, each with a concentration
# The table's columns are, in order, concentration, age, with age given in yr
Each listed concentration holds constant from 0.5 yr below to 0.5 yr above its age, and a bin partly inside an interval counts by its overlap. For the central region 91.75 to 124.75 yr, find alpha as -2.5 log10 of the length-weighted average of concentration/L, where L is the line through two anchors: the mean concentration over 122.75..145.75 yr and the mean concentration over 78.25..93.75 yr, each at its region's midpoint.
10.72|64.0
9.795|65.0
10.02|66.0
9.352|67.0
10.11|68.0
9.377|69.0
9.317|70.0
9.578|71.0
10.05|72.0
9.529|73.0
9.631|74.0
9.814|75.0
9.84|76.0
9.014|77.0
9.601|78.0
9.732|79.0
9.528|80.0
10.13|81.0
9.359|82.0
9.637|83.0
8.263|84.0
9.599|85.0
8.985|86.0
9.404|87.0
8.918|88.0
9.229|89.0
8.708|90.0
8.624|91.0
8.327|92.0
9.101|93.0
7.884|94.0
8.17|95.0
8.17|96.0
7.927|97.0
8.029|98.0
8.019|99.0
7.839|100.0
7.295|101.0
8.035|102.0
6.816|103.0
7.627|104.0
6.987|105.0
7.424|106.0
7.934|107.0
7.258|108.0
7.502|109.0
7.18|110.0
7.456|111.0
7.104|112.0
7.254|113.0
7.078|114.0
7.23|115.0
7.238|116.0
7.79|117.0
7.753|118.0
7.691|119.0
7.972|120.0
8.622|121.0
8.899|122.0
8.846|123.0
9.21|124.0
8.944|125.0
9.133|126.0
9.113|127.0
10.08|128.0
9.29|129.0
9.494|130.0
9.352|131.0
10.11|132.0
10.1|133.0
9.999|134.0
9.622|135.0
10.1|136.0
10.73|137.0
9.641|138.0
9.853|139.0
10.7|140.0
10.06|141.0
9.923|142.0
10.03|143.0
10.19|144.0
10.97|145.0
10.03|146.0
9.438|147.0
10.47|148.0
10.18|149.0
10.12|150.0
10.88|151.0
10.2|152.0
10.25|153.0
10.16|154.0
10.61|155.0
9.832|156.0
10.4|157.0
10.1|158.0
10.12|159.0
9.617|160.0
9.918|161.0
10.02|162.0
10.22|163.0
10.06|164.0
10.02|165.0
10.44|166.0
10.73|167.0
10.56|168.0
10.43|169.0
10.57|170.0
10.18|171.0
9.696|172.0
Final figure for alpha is 0.21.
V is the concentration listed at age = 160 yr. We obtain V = 9.617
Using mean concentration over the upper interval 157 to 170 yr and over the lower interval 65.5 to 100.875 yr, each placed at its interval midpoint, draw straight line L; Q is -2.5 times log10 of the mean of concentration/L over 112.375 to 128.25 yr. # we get 0.16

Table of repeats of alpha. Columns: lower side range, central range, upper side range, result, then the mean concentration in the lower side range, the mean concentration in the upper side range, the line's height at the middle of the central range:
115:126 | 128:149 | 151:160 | -0.08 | 8.29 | 10.2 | 9.28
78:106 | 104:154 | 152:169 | 0.05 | 8.53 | 10.2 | 9.43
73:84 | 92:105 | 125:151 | 0.22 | 9.56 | 9.95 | 9.69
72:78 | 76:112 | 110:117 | 0.01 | 9.61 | 7.26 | 8.45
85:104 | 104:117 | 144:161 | 0.20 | 8.32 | 10.2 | 8.84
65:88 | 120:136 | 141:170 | 0.07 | 9.53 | 10.2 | 9.98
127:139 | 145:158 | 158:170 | -0.02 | 9.83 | 10.2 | 10.1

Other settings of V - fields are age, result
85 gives 9.599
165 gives 10.02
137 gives 10.73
